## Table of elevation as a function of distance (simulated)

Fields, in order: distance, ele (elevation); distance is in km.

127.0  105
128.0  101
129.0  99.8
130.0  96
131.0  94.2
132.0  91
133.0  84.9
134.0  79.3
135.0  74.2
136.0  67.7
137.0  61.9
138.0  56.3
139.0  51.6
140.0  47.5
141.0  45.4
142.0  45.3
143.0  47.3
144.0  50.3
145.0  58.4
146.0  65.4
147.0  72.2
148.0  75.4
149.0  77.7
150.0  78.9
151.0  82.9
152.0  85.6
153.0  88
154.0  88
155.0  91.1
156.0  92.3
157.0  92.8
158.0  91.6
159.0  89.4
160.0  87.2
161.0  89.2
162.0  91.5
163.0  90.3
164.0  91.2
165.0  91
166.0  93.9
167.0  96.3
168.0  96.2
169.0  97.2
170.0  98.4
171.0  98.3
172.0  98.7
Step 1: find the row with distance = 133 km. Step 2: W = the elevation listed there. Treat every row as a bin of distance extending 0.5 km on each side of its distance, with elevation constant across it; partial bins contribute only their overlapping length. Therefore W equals 84.9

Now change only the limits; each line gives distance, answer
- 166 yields 93.9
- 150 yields 78.9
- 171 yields 98.3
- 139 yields 51.6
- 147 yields 72.2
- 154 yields 88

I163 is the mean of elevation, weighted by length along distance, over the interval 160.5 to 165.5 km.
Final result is 90.6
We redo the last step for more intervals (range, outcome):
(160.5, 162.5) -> 90.3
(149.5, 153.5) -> 83.8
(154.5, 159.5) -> 91.4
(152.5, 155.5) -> 89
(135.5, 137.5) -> 64.8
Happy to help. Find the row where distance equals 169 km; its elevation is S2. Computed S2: 97.2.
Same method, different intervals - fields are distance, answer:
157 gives 92.8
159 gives 89.4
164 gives 91.2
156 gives 92.3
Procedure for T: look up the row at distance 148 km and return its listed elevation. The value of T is 75.4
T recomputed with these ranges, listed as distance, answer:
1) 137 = 61.9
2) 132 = 91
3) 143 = 47.3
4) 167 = 96.3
